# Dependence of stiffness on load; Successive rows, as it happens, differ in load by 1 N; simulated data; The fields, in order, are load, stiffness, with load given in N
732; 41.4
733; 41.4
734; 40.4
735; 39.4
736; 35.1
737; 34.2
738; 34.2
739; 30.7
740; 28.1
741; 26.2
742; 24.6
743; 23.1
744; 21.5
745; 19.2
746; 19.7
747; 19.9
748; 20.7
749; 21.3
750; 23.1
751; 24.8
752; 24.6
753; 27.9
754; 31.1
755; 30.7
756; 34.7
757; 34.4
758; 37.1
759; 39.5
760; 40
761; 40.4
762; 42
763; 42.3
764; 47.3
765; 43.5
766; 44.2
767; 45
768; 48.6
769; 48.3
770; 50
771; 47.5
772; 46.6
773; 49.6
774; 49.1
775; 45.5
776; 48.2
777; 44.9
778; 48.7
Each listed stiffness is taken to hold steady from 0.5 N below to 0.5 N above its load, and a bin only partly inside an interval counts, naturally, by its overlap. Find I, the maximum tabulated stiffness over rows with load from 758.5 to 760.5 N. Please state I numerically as 40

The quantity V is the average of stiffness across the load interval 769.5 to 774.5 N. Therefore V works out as 48.6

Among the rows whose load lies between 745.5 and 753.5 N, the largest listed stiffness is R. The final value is 27.9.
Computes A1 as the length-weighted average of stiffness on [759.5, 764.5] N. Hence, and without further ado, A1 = 42.4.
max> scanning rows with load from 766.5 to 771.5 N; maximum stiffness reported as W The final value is 50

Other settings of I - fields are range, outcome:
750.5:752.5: 24.8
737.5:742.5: 34.2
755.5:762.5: 42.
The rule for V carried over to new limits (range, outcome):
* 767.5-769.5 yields 48.5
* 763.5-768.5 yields 45.7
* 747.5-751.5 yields 22.5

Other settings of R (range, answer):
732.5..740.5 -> 41.4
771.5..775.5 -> 49.6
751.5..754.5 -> 31.1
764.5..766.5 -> 44.2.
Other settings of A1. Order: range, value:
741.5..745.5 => 22.1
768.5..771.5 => 48.6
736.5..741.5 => 30.7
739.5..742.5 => 26.3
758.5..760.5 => 39.8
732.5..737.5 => 38.1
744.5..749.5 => 20.2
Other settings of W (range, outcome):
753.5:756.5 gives 34.7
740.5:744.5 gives 26.2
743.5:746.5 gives 21.5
